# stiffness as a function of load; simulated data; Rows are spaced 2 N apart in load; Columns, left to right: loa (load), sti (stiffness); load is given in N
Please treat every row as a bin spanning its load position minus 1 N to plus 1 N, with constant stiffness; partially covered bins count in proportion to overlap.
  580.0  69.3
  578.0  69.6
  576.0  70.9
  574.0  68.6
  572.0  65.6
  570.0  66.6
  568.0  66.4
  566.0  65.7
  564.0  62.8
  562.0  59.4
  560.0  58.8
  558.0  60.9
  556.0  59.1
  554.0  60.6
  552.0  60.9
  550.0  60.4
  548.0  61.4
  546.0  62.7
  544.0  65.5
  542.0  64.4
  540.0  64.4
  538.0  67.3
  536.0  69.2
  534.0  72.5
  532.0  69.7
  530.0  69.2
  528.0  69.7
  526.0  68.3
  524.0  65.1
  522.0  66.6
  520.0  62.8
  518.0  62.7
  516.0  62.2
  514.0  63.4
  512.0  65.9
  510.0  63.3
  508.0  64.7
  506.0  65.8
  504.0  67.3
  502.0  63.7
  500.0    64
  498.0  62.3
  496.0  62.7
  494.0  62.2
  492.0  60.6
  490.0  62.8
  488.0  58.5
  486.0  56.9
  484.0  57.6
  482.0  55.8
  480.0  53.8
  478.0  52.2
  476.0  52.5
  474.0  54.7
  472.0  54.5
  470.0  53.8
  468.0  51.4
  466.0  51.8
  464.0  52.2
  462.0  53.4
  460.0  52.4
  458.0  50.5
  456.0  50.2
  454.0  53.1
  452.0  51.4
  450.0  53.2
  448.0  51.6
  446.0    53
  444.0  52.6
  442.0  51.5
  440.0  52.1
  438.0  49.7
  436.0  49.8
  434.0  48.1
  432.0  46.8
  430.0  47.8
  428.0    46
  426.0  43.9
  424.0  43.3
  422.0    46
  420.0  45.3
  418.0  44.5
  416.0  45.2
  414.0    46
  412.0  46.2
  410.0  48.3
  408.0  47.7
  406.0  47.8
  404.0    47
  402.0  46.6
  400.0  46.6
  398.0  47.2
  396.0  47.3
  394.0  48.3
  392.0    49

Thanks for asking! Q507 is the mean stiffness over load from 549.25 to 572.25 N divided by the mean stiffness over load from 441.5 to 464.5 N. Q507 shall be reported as 1.19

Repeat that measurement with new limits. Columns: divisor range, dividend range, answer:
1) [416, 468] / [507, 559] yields 1.31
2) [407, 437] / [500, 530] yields 1.41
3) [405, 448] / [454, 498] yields 1.16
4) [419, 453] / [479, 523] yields 1.27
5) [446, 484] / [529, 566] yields 1.21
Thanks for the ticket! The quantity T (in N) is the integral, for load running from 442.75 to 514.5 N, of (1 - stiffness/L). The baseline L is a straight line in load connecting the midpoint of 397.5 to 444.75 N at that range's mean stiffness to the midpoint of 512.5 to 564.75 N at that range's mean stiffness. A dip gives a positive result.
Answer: -1.7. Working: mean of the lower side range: 47.3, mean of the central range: 57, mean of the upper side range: 64.3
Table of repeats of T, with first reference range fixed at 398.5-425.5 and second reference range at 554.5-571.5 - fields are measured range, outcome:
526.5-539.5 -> -2.2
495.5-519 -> -3.2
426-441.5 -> 0.0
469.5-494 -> -1.2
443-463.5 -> -0.6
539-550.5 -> -0.5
